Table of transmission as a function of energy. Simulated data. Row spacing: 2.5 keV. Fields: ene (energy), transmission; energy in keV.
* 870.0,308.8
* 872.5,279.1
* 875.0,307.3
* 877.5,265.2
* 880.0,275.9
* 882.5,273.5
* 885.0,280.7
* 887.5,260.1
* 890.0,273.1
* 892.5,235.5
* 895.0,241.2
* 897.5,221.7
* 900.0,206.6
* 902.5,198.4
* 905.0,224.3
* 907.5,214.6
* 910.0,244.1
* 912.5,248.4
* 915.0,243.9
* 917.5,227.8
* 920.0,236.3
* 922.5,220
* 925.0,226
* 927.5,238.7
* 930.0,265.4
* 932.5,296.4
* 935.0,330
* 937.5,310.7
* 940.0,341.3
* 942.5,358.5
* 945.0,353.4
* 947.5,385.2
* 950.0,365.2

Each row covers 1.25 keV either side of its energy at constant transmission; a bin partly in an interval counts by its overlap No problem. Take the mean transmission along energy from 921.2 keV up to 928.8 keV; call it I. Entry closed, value 229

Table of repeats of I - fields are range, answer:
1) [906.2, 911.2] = 229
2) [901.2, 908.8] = 213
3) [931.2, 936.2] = 313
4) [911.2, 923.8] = 235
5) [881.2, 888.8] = 271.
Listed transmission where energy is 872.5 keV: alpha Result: 279.1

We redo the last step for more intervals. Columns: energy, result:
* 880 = 275.9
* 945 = 353.4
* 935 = 330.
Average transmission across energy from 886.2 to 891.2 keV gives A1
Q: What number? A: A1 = 267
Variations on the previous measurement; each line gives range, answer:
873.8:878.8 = 286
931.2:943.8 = 327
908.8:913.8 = 246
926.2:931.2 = 252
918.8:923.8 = 228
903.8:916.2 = 235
